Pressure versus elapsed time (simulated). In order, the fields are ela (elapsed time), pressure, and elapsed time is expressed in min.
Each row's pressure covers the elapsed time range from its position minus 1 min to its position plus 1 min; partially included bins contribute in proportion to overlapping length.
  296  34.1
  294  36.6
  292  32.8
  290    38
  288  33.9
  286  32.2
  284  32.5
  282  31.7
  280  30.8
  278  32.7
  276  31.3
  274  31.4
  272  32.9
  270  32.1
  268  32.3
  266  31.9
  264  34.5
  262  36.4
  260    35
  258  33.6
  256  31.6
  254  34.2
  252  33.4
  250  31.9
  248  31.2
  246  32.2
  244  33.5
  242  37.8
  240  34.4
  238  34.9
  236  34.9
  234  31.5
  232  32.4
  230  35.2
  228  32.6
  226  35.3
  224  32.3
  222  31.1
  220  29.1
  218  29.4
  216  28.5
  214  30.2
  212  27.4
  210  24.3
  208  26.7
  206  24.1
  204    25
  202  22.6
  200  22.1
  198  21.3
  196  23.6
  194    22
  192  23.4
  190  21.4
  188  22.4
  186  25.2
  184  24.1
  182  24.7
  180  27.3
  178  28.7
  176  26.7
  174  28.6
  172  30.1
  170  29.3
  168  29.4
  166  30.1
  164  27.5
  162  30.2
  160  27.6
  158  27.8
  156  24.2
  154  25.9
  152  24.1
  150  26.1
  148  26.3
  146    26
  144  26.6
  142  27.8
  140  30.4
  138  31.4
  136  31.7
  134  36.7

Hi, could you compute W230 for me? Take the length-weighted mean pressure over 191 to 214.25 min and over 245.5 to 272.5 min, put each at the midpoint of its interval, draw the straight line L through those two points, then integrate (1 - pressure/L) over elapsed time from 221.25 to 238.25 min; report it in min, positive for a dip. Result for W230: -2.9 min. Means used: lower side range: 24.2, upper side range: 33.1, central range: 33.3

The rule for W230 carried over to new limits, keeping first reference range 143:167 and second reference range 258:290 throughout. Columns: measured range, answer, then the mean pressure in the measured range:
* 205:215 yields 1.1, 26.5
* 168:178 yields -0.3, 28.8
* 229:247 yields -1.7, 34.1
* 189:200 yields 2.5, 22.3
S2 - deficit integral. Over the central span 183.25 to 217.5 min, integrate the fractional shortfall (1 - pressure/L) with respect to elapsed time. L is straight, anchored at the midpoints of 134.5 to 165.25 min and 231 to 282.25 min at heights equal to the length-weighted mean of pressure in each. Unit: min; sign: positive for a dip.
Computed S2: 6.6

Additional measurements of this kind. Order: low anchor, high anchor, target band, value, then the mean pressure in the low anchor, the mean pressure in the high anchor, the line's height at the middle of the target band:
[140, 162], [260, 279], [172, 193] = 2.1 min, 26.6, 32.9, 28.3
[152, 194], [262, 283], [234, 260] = -2.3 min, 26.6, 32.4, 30.9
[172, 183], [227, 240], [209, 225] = 1.4 min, 27.5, 33.6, 31.8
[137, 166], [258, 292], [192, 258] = 2.2 min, 27.4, 33.1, 30.8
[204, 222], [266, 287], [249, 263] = -1.5 min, 27.5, 32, 30.5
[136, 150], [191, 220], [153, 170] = -0.4 min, 28.2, 25.2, 27.3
